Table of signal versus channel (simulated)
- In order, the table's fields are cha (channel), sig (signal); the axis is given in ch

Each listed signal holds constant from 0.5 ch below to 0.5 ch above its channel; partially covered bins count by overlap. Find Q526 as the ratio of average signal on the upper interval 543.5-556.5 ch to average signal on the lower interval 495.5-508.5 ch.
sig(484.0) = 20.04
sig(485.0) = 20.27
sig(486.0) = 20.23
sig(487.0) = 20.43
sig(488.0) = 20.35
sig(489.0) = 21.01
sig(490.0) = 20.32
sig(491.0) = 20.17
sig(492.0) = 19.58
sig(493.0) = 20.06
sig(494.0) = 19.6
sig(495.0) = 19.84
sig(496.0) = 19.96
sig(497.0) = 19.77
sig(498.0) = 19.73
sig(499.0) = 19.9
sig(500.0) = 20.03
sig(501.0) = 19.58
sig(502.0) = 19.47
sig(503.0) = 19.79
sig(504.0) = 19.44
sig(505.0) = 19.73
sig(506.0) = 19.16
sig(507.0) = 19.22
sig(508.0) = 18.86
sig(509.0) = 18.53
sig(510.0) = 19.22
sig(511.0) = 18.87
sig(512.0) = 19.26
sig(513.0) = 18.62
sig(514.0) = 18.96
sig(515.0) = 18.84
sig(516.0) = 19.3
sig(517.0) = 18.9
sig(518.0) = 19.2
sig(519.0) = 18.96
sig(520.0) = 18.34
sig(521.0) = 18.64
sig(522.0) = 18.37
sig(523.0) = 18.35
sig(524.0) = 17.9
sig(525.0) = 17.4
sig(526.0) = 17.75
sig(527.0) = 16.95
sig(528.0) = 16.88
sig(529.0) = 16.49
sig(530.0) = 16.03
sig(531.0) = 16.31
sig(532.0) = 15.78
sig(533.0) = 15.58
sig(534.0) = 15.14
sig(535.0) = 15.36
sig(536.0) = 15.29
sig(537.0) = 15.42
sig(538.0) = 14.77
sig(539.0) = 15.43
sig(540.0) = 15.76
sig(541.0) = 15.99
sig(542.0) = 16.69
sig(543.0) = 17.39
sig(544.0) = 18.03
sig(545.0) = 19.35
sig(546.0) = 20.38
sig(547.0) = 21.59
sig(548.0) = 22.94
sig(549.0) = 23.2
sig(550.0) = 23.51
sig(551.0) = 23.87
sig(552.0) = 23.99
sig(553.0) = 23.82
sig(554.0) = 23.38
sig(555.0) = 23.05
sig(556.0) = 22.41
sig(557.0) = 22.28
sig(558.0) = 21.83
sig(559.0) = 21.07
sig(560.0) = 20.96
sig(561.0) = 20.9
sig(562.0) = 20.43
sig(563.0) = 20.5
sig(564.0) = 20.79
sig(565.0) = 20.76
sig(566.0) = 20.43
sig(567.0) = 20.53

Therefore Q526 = 1.1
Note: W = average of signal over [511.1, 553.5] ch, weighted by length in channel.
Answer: 18.4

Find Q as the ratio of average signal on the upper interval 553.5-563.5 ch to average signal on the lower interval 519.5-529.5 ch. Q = 1.22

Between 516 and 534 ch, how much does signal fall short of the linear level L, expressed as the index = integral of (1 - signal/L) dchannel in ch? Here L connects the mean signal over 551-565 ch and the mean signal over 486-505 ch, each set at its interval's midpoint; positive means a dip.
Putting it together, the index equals 2.9 ch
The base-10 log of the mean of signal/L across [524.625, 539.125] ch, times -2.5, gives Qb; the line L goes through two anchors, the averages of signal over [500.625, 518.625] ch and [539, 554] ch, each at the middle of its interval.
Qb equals 0.23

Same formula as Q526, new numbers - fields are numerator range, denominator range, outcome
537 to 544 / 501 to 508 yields 0.83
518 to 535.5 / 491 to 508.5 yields 0.87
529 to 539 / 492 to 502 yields 0.79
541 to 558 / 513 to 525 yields 1.15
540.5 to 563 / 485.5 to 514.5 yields 1.08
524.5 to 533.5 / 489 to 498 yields 0.83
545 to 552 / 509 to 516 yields 1.18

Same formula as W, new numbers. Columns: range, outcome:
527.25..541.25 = 15.7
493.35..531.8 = 18.7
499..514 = 19.3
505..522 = 18.9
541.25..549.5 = 19.8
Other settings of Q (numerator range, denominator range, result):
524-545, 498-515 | 0.85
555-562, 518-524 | 1.17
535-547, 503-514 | 0.88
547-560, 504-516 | 1.20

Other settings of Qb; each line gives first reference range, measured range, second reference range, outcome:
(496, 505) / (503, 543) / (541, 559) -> 0.16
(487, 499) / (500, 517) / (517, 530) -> -0.01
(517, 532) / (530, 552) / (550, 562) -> 0.12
